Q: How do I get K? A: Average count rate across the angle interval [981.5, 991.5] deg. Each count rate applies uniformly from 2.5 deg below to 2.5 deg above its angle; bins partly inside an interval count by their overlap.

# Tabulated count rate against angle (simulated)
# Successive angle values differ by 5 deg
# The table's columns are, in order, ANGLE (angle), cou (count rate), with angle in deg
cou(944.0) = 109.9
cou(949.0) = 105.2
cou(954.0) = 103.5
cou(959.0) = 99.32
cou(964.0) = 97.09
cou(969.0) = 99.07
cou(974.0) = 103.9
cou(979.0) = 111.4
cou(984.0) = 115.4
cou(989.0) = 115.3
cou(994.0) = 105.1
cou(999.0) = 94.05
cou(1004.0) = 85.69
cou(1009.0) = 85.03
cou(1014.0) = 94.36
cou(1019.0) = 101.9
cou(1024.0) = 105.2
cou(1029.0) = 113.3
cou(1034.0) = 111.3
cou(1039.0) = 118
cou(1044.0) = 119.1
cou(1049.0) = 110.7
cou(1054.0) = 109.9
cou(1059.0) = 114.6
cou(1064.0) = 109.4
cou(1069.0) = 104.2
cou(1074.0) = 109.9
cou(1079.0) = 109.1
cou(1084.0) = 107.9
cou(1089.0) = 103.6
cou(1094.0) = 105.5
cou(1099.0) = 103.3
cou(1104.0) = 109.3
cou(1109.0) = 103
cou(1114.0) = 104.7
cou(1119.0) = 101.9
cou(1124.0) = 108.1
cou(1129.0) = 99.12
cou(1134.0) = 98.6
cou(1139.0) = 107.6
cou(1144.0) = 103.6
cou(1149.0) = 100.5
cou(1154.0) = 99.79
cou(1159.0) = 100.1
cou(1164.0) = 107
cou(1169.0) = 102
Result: 115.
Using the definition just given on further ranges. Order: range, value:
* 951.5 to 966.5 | 100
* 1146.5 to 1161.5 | 100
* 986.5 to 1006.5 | 100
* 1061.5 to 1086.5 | 108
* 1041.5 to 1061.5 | 114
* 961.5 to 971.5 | 98.1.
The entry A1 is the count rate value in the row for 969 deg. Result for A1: 99.07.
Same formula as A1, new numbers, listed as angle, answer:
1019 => 101.9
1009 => 85.03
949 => 105.2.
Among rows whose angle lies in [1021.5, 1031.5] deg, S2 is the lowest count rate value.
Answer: 105.2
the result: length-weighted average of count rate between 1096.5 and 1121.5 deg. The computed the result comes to 104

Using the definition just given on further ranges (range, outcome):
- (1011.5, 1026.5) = 100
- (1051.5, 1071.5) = 110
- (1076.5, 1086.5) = 108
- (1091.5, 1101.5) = 104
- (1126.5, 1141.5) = 102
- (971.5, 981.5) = 108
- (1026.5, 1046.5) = 115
